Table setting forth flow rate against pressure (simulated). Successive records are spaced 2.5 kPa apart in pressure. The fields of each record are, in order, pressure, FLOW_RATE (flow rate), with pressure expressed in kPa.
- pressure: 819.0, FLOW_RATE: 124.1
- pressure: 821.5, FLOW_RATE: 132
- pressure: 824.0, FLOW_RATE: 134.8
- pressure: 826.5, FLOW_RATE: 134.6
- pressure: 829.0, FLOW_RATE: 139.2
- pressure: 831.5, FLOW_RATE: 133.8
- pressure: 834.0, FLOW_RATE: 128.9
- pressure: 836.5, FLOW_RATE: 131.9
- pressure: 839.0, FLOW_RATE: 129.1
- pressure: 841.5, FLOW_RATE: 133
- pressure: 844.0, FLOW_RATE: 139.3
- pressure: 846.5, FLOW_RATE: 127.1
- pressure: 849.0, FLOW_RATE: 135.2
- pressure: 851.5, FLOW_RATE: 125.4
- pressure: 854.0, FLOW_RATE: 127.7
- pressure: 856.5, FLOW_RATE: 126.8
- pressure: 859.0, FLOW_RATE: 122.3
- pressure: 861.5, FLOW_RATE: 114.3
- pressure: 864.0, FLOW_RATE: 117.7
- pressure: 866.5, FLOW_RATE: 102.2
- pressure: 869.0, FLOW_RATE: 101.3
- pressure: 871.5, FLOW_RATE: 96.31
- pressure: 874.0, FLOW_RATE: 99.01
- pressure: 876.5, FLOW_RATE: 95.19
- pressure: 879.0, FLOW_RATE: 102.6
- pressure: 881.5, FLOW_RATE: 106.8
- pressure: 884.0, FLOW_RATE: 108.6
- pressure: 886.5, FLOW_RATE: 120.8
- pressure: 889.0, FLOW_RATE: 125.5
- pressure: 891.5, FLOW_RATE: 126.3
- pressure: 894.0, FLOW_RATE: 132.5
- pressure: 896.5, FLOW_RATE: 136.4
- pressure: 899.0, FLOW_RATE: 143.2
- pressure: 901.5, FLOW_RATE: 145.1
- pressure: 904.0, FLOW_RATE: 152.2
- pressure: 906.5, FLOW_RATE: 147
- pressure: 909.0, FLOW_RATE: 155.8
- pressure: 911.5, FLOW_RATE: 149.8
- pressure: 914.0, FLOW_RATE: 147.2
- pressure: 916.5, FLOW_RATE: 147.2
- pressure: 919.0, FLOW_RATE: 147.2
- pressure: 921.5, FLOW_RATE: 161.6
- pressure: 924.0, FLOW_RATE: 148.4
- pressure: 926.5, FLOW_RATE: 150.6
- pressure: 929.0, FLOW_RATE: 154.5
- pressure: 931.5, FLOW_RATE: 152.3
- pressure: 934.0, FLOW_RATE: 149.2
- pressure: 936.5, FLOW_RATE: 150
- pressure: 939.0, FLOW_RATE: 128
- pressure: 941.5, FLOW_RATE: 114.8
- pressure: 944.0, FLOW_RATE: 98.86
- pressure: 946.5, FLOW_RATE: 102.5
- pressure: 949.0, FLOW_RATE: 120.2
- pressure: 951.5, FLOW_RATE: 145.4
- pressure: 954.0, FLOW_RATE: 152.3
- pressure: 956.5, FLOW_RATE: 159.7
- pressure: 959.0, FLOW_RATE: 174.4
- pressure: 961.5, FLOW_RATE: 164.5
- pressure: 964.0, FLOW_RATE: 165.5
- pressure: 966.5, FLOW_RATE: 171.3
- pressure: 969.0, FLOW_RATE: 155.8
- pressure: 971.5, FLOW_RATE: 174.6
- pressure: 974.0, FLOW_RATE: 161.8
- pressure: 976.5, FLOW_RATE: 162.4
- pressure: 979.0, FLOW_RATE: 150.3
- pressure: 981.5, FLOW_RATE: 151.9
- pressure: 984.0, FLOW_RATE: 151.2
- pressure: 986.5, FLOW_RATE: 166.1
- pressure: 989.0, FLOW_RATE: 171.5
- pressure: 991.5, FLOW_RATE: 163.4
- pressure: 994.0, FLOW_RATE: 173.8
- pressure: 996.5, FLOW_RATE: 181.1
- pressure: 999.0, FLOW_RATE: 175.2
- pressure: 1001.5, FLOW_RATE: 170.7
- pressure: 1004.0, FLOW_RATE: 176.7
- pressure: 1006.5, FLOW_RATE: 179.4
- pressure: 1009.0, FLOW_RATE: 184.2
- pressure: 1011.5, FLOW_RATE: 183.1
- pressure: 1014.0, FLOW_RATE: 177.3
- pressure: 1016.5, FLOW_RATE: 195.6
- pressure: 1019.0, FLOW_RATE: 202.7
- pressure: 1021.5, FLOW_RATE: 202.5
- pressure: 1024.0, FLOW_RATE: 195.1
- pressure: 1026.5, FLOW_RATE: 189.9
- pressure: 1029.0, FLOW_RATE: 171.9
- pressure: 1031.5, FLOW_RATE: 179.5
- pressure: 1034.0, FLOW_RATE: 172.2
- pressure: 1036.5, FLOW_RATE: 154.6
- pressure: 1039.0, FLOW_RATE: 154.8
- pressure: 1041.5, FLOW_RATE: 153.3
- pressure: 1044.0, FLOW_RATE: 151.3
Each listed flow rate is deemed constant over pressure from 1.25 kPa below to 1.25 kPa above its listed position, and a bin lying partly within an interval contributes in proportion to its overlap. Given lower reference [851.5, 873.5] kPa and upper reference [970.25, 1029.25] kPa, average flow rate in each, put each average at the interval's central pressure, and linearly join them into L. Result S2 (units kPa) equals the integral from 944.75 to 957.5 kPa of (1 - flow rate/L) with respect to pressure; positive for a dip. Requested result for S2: 1.6 kPa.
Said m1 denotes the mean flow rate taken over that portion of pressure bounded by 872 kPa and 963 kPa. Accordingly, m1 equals 136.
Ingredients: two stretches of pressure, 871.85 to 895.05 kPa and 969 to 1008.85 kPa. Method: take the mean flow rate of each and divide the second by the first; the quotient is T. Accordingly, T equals 1.49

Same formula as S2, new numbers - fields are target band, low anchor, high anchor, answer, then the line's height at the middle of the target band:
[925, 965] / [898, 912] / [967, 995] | 3.4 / 156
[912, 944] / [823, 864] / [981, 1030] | 2.2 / 155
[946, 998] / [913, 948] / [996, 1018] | 0.9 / 162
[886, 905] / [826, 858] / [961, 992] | 1.1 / 144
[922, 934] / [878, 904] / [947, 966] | -0.9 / 141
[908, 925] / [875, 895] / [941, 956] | -4.5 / 119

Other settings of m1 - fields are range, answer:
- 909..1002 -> 153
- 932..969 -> 143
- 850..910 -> 122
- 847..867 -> 122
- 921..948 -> 137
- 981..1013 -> 172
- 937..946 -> 116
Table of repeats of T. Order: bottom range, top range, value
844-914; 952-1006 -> 1.33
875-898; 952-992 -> 1.38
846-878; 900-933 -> 1.32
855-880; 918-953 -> 1.27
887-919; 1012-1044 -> 1.25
